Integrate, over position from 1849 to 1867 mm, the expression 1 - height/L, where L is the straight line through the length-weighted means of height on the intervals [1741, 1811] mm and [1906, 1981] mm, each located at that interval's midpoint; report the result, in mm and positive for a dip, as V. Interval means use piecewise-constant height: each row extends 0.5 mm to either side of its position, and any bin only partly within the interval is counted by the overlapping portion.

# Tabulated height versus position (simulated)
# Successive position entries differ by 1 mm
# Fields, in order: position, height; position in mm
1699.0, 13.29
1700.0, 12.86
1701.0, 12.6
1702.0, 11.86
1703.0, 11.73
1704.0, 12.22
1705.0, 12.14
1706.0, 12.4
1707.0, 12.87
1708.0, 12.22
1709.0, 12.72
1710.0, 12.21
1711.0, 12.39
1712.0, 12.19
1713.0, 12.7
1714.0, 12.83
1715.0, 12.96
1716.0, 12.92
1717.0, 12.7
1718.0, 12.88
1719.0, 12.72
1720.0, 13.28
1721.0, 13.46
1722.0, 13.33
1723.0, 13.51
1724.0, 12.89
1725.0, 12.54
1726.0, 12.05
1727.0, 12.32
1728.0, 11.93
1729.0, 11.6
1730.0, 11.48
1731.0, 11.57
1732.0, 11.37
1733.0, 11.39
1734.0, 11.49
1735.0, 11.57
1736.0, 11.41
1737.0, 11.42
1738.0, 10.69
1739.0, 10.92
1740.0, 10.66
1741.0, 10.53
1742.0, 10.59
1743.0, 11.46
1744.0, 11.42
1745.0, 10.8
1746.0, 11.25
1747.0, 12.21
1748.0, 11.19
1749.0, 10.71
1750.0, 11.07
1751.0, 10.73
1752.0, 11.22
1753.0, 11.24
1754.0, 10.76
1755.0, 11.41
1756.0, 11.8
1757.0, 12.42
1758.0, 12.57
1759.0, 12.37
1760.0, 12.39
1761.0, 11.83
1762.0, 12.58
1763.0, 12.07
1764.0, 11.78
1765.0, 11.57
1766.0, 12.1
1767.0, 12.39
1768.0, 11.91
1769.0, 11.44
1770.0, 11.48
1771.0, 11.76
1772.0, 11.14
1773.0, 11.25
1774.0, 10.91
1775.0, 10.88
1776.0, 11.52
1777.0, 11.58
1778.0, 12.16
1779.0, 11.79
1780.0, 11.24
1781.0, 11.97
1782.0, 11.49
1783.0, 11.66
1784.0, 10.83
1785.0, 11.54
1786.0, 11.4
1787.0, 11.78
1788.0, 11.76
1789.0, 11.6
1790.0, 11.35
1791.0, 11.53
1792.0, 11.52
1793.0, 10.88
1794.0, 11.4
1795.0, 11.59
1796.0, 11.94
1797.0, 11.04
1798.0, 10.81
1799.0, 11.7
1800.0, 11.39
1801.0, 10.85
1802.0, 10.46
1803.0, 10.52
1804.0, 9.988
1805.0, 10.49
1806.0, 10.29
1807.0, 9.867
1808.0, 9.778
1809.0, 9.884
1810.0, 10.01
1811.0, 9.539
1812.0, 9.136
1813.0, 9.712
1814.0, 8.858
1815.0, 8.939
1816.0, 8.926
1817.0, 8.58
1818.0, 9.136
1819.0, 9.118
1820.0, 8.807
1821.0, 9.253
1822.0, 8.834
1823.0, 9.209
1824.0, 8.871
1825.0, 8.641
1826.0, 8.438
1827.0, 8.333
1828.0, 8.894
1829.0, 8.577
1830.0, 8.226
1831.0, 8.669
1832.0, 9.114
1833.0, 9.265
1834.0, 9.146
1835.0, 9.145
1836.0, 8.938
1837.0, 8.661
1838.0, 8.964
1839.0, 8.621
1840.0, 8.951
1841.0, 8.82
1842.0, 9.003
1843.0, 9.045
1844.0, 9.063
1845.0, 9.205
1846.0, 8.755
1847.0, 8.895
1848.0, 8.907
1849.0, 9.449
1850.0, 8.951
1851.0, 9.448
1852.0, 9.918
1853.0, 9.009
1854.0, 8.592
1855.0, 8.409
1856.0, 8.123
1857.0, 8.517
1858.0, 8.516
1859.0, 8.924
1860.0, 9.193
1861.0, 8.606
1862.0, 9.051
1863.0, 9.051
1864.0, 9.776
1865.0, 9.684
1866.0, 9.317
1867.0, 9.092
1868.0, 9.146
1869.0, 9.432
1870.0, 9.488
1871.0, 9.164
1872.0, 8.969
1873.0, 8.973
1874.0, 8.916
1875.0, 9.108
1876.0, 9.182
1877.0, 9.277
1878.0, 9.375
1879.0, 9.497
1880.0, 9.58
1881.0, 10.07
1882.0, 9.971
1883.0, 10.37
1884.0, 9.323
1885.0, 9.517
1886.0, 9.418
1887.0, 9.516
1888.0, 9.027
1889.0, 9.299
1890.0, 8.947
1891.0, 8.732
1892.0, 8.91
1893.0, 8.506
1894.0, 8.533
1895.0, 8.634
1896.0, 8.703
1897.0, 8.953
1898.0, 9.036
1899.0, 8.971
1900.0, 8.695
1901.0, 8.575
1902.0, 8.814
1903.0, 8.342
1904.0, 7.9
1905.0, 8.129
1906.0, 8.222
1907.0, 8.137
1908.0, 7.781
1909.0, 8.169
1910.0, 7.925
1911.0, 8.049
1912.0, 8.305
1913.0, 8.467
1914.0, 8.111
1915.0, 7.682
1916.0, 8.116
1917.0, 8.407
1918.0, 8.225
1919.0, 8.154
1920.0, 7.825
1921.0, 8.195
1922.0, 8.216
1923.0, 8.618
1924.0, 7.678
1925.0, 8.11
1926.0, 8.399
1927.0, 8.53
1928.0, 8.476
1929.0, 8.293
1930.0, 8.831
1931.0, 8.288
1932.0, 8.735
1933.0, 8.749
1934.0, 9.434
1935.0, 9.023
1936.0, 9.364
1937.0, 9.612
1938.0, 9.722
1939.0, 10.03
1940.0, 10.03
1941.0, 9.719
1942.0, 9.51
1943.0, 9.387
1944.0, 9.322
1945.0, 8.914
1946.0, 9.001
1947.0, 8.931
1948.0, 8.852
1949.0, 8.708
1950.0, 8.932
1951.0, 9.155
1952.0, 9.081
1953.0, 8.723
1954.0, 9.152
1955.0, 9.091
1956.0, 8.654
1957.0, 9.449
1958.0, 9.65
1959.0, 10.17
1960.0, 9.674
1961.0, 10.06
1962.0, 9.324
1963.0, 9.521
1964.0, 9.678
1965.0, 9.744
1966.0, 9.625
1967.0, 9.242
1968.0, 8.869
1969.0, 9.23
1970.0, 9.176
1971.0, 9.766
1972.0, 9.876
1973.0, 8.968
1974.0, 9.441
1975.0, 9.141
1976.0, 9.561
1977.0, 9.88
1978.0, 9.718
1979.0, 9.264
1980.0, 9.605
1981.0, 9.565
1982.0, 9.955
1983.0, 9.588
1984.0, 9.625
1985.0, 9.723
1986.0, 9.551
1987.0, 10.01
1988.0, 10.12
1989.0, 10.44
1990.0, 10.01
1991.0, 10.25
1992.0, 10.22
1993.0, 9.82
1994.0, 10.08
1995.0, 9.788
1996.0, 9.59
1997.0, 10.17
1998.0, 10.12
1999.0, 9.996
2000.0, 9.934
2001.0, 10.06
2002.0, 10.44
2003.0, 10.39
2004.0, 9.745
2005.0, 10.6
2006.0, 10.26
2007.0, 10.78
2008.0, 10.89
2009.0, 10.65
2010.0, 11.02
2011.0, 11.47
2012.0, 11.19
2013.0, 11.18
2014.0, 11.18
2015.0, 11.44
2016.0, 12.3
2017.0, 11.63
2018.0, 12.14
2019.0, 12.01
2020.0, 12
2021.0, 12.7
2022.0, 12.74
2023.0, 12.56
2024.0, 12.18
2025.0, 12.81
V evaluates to 2.0 mm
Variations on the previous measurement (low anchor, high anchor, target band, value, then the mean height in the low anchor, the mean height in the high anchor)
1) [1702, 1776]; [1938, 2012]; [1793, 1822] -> 3.1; 11.9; 9.72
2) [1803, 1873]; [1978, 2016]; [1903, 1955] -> 5.9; 9.1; 10.3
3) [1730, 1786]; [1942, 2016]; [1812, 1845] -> 6.1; 11.5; 9.8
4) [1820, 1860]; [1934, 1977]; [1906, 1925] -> 2.2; 8.88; 9.37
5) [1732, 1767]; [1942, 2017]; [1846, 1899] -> 7.3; 11.5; 9.83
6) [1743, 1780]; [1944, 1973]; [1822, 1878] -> 8.4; 11.6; 9.29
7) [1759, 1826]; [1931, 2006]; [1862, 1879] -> 1.7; 10.8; 9.57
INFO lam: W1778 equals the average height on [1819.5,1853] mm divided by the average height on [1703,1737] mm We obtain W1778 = 0.72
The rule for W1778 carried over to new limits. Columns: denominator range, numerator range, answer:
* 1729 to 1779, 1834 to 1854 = 0.79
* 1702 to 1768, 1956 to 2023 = 0.86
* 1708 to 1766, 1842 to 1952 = 0.75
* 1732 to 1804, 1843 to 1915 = 0.78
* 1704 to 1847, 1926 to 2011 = 0.88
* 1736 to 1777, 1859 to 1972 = 0.78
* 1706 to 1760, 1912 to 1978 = 0.76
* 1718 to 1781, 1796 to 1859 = 0.79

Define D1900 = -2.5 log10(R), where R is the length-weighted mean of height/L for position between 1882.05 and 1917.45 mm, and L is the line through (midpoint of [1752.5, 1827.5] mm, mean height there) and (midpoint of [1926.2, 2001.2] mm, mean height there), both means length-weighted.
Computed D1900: 0.15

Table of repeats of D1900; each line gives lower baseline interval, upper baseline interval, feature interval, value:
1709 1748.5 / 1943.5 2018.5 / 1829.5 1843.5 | 0.24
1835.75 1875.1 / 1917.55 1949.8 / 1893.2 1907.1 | 0.04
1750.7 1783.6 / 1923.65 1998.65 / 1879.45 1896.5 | 0.11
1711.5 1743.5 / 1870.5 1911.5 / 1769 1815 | -0.02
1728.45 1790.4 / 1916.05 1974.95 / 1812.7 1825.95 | 0.19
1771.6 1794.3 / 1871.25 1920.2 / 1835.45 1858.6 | 0.12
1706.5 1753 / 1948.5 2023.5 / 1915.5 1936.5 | 0.24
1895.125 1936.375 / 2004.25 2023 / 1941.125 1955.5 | 0.04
